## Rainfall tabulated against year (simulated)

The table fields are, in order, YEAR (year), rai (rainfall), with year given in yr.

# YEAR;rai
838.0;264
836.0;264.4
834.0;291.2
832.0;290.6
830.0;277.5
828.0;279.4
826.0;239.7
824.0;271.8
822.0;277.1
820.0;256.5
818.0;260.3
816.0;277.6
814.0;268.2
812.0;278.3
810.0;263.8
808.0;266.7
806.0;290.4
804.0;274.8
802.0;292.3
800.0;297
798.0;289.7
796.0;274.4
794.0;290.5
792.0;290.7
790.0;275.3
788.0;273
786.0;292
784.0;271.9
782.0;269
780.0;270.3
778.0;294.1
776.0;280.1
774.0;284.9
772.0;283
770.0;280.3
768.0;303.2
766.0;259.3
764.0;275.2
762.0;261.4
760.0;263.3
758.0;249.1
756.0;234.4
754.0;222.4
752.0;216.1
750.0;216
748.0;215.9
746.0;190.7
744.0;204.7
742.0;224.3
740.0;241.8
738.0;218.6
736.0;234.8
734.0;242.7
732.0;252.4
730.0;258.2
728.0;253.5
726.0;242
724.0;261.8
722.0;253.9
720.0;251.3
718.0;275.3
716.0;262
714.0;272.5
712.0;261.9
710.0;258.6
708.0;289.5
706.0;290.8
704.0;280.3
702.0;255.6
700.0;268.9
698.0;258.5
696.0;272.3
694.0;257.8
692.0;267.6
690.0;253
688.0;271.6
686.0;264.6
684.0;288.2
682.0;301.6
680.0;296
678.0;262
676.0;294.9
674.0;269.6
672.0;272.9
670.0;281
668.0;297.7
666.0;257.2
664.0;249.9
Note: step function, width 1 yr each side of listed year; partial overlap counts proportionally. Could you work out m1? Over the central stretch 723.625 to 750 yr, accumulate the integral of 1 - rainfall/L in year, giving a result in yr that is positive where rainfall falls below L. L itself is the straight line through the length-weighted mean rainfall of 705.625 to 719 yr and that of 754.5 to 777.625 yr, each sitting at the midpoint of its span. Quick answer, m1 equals 3.7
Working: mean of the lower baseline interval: 272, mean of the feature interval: 233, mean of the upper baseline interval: 270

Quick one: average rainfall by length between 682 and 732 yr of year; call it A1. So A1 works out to 266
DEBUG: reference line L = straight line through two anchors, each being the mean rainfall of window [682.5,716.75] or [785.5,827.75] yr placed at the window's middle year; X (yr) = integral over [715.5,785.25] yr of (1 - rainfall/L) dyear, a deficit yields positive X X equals 5.3 yr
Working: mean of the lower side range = 270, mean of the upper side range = 276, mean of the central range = 252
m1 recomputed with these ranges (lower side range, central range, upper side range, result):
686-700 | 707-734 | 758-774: 0.7 yr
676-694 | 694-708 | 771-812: 0.3 yr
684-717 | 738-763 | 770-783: 4.4 yr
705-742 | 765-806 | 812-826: -3.0 yr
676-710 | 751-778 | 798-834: 1.1 yr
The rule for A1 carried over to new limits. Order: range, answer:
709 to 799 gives 258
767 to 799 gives 283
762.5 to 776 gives 280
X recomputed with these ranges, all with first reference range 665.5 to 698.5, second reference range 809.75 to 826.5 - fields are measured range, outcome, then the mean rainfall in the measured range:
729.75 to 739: 1.08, 240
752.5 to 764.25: 0.98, 248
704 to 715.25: -0.06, 275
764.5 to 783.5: -0.75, 280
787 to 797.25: -0.48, 281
